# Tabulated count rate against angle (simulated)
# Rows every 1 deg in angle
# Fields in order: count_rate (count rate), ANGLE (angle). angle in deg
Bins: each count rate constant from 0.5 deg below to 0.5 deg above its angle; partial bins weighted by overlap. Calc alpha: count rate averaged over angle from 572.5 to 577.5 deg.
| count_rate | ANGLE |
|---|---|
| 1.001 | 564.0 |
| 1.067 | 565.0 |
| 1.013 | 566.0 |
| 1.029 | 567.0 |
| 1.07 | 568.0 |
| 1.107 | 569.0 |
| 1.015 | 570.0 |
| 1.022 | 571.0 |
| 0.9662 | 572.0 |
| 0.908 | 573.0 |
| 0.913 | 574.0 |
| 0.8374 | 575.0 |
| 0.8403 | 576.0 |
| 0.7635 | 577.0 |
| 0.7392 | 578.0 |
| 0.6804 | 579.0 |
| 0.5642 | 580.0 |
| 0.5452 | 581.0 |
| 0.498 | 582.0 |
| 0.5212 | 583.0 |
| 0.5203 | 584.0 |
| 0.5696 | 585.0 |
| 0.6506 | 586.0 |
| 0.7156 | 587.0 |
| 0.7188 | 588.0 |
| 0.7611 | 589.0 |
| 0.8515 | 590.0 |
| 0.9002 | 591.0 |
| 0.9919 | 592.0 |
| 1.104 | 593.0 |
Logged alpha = 0.852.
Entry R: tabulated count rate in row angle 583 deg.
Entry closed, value 0.5212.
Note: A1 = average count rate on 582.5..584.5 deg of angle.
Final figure 0.521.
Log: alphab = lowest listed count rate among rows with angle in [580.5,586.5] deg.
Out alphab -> 0.498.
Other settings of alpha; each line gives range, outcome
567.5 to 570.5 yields 1.06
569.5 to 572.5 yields 1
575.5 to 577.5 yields 0.802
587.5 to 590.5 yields 0.777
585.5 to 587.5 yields 0.683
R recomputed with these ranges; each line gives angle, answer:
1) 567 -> 1.029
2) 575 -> 0.8374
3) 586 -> 0.6506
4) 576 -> 0.8403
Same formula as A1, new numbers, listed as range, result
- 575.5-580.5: 0.718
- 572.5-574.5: 0.911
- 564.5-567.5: 1.04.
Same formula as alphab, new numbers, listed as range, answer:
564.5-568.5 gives 1.013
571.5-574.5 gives 0.908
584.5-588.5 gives 0.5696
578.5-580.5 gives 0.5642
